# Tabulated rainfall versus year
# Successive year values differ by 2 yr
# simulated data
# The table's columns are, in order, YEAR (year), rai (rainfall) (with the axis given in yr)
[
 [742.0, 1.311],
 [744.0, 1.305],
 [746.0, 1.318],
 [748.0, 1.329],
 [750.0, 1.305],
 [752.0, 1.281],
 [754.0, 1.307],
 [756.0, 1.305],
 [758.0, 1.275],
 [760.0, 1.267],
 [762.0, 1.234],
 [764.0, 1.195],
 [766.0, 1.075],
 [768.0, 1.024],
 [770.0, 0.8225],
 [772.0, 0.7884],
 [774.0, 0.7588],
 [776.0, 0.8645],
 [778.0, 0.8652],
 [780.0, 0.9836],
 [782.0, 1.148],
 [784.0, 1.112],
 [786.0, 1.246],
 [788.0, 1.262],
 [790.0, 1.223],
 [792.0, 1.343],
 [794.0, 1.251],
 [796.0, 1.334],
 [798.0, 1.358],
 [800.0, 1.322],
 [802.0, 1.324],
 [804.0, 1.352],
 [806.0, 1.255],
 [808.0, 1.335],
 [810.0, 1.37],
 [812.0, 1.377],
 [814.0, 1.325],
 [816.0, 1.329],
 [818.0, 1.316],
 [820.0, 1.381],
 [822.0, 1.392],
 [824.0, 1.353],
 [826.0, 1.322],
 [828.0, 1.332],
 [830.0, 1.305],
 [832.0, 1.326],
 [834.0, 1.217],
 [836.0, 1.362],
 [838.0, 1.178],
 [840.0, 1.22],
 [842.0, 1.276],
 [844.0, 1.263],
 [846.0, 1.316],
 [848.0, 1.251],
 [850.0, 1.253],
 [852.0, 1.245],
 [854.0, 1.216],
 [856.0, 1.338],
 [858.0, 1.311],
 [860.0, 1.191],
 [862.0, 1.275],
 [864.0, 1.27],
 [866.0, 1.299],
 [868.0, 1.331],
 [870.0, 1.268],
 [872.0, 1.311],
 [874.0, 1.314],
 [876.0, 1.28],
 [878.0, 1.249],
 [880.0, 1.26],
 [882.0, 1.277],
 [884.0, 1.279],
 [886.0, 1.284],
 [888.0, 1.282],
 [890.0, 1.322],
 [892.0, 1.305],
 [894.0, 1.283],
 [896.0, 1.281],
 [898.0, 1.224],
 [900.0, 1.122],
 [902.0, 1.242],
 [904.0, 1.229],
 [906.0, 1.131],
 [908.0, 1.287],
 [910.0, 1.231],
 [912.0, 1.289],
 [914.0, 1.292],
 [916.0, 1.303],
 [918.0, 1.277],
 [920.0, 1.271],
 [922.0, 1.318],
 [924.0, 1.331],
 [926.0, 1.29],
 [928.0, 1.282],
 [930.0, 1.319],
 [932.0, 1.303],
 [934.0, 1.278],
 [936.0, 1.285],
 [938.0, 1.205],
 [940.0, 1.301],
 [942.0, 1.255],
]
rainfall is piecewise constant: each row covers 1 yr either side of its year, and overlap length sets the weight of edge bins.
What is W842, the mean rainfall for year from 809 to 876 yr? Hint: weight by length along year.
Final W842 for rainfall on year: 1.3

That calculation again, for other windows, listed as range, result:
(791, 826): 1.34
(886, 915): 1.25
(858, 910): 1.26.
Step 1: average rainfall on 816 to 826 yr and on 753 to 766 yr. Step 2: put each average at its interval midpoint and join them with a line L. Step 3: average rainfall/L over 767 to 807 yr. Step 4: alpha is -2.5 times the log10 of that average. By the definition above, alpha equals 0.15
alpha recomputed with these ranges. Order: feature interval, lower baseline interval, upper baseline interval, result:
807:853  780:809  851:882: -0.029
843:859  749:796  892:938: -0.060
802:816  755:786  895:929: -0.200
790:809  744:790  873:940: -0.132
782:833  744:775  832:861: -0.082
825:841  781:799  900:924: -0.024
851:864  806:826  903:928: 0.044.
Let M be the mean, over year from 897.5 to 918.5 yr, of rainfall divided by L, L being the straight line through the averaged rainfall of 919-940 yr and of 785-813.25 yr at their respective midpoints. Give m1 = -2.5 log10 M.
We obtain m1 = 0.05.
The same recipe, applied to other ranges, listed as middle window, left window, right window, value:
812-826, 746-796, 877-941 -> -0.14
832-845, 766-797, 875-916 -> -0.09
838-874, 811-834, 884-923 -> 0.03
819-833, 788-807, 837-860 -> -0.05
